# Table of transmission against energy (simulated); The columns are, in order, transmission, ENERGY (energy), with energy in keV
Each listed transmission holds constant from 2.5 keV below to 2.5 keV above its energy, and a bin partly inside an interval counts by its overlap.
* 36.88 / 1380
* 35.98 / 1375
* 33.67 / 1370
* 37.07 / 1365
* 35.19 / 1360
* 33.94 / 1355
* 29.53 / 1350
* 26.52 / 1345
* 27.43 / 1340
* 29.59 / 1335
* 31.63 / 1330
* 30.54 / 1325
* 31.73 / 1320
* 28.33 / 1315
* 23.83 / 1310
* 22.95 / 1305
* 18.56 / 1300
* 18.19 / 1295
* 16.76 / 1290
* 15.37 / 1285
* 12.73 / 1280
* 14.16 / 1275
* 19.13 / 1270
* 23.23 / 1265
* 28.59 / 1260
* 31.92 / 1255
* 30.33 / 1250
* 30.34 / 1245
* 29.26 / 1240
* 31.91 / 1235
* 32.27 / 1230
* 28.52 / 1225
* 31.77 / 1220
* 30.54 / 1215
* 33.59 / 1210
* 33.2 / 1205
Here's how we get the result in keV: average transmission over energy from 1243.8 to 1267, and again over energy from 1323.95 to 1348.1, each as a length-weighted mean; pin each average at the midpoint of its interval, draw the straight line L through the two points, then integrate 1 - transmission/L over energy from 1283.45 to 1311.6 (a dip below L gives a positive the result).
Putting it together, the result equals 9.5 keV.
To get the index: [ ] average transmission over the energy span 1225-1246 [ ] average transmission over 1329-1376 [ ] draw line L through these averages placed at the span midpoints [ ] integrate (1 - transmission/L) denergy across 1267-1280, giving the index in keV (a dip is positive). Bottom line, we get 6.3 keV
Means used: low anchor 30.7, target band 16.1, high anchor 31.9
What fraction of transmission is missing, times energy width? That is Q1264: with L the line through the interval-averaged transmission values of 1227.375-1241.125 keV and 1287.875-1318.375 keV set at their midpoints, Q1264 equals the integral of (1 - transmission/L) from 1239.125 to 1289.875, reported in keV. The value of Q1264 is 8.4 keV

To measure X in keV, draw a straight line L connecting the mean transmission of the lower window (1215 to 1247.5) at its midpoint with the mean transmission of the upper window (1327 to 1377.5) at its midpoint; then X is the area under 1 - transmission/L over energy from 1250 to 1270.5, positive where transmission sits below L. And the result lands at 2.69 keV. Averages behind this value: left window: 30.7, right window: 32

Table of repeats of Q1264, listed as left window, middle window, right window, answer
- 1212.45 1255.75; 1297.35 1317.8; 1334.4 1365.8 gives 4.9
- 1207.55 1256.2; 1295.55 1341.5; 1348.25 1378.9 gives 9.0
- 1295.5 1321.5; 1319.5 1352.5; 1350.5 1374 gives -0.1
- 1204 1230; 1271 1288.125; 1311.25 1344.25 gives 8.9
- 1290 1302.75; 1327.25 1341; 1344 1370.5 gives -1.3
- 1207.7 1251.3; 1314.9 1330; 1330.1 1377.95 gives 0.5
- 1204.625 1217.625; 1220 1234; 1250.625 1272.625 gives -0.2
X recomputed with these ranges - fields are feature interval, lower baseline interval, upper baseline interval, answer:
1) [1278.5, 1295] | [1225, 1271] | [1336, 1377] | 8.0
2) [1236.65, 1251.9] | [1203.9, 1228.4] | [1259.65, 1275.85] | -2.6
